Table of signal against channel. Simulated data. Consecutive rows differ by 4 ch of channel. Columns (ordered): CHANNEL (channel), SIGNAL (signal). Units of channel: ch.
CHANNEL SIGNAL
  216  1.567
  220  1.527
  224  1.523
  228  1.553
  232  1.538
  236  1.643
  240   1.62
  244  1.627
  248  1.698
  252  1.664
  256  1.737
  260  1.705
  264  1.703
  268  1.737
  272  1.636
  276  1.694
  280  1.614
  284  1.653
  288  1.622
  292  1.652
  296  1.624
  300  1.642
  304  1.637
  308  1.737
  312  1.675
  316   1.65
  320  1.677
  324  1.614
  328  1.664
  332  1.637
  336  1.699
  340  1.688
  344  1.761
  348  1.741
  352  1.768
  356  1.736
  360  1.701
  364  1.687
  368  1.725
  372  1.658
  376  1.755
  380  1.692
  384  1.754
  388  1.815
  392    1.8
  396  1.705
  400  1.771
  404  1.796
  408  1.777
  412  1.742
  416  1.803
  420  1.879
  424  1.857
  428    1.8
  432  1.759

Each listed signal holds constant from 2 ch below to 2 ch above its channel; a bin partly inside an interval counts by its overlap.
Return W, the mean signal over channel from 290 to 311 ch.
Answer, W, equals 1.66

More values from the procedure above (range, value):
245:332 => 1.67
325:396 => 1.72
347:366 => 1.73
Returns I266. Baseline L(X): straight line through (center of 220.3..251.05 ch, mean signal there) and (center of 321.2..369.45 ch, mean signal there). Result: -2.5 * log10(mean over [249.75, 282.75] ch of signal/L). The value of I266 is -0.04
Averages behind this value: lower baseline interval 1.6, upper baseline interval 1.7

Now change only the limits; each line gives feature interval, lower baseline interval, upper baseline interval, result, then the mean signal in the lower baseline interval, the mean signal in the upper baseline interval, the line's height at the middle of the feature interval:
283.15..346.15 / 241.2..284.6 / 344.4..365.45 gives 0.028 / 1.68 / 1.73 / 1.71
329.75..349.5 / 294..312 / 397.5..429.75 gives 0.003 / 1.66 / 1.8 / 1.71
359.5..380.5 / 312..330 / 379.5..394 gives 0.024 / 1.65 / 1.77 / 1.74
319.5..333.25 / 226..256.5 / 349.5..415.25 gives 0.034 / 1.63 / 1.74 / 1.7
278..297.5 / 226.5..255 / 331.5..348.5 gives 0.021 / 1.63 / 1.71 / 1.66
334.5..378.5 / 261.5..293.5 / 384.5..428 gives 0.015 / 1.66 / 1.79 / 1.74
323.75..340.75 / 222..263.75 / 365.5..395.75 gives 0.025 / 1.63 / 1.74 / 1.7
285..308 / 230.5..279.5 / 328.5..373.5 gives 0.026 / 1.67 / 1.71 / 1.68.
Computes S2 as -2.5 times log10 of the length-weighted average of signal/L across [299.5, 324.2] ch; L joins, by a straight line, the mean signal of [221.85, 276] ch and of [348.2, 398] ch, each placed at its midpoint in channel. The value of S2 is 0.02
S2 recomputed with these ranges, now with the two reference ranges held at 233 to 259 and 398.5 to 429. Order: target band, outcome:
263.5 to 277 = -0.006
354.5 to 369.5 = 0.031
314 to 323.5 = 0.043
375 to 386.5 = 0.025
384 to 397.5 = 0.007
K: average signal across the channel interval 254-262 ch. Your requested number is 1.72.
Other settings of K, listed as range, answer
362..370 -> 1.71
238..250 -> 1.65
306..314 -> 1.71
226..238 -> 1.58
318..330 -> 1.65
